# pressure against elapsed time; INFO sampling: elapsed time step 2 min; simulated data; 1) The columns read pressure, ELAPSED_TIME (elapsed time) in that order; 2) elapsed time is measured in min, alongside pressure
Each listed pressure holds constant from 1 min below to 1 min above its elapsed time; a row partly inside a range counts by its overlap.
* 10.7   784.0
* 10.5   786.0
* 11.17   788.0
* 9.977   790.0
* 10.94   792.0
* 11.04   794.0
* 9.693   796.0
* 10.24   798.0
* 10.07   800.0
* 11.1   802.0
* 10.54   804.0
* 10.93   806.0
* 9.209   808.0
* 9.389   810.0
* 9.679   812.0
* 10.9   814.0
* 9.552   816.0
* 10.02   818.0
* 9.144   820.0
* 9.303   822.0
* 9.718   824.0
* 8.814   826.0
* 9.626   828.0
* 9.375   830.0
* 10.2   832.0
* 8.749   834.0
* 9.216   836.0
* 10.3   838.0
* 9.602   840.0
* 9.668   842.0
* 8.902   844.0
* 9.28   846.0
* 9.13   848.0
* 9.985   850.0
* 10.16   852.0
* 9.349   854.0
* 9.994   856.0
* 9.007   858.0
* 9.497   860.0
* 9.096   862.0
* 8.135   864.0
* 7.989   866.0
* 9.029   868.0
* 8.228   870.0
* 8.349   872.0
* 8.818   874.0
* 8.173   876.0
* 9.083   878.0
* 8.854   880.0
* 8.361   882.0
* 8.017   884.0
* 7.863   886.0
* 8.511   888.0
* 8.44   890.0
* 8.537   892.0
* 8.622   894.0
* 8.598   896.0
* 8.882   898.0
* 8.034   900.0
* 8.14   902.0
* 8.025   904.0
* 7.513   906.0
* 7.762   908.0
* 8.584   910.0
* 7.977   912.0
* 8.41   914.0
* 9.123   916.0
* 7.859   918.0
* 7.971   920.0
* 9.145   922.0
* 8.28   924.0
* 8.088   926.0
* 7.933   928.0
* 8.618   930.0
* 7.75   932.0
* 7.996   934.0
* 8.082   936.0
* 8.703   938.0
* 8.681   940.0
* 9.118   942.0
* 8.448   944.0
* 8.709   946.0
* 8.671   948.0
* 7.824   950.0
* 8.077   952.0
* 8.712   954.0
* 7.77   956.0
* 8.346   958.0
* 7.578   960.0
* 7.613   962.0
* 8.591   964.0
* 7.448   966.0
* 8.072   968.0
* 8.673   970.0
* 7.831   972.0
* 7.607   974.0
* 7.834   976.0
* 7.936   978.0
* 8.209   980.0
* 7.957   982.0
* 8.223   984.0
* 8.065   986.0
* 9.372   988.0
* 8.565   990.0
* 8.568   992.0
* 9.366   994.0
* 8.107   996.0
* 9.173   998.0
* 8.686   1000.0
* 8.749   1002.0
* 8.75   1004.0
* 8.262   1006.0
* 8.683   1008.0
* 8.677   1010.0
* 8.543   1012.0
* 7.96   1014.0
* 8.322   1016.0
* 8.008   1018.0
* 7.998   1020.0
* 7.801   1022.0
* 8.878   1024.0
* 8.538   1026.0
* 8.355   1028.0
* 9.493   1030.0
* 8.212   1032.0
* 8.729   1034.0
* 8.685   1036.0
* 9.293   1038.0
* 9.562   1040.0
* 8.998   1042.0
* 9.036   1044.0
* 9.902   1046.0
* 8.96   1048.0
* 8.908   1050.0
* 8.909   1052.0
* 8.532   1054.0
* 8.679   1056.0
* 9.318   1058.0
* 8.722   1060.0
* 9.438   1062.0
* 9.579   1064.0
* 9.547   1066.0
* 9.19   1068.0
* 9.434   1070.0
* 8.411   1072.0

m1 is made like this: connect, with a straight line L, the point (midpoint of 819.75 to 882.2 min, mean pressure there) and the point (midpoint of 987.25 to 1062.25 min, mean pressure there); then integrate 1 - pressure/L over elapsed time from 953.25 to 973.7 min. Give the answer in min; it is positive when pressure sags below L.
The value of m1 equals 2.0 min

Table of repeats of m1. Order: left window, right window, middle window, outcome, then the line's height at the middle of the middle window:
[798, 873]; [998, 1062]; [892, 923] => 3.03 min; 9.22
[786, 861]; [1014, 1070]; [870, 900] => 3.38 min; 9.56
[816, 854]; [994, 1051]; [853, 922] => 5.79 min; 9.28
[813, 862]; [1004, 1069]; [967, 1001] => 2.39 min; 9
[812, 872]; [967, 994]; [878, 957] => 3.86 min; 8.77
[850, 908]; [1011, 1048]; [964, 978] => 1.14 min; 8.67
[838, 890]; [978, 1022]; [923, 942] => 0.91 min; 8.7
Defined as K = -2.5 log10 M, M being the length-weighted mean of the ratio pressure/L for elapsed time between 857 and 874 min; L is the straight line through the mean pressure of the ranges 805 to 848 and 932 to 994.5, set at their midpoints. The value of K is 0.07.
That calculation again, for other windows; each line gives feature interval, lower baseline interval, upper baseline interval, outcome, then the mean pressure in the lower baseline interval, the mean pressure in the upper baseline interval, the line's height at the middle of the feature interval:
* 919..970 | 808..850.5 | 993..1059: 0.10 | 9.54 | 8.73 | 9.06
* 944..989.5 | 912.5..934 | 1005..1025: 0.02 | 8.29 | 8.31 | 8.3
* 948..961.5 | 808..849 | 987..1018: 0.10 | 9.52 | 8.63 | 8.88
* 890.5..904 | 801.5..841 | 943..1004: 0.07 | 9.75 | 8.3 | 9.03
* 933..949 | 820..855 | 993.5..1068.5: 0.07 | 9.48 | 8.8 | 9.12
